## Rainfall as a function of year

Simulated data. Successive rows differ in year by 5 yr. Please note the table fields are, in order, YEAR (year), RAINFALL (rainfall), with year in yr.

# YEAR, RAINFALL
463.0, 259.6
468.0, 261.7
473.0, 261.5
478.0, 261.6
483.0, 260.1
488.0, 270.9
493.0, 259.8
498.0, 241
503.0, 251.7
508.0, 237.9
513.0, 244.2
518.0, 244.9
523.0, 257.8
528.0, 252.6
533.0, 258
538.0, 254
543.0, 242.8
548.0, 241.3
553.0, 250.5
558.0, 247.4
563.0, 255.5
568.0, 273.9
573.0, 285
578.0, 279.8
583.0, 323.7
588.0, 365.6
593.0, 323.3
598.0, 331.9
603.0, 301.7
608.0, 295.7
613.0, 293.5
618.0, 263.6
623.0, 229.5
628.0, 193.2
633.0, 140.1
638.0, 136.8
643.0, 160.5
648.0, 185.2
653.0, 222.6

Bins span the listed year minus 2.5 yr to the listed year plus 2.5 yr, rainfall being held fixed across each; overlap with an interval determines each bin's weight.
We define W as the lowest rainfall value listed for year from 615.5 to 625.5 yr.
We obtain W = 229.5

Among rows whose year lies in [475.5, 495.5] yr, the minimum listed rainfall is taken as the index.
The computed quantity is 259.8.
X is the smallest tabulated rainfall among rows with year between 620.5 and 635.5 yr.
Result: 140.1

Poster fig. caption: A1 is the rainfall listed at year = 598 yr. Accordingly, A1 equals 331.9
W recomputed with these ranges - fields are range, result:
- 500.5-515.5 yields 237.9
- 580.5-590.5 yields 323.7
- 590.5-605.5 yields 301.7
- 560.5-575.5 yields 255.5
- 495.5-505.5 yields 241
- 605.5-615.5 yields 293.5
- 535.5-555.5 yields 241.3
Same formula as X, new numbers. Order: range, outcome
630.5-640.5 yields 136.8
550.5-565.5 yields 247.4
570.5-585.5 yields 279.8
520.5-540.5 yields 252.6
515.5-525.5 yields 244.9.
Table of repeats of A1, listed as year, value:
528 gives 252.6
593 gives 323.3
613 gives 293.5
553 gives 250.5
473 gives 261.5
